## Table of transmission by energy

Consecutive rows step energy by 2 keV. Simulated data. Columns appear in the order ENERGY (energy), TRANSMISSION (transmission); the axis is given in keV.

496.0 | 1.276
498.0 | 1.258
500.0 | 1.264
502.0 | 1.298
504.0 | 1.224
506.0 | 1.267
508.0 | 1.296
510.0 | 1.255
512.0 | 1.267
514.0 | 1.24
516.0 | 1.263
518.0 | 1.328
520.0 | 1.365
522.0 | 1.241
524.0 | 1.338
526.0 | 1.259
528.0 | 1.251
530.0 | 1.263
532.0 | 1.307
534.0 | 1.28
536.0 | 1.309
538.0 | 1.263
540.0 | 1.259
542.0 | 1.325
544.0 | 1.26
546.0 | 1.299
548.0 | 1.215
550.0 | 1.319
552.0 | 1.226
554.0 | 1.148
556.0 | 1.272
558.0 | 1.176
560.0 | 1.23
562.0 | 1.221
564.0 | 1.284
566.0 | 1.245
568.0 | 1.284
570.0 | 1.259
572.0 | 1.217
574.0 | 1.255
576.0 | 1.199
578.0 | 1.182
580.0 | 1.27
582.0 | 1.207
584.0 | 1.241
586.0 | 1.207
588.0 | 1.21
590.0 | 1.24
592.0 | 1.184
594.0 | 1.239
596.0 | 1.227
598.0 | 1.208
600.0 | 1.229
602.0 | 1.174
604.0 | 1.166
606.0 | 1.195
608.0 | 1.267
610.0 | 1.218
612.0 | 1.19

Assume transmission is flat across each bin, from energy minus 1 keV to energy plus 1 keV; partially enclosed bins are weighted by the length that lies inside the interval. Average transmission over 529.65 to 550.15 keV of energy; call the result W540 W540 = 1.28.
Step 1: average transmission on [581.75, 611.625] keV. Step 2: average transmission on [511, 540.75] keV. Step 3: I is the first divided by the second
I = 0.9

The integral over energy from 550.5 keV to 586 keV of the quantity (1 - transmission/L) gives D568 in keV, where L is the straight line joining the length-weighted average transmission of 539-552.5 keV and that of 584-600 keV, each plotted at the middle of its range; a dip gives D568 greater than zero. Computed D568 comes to 0.5 keV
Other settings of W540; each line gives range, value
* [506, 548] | 1.28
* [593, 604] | 1.21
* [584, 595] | 1.22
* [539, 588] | 1.24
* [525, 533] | 1.27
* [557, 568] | 1.24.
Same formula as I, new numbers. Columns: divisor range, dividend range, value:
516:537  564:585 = 0.96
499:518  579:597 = 0.97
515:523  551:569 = 0.95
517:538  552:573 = 0.95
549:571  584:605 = 0.97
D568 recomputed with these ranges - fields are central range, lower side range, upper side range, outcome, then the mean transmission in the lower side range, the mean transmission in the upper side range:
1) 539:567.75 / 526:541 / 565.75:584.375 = 0.2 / 1.27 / 1.24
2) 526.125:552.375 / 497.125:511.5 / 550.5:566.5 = -0.7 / 1.27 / 1.23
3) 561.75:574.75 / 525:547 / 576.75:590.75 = -0.1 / 1.28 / 1.22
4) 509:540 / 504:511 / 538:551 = -0.2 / 1.27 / 1.28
